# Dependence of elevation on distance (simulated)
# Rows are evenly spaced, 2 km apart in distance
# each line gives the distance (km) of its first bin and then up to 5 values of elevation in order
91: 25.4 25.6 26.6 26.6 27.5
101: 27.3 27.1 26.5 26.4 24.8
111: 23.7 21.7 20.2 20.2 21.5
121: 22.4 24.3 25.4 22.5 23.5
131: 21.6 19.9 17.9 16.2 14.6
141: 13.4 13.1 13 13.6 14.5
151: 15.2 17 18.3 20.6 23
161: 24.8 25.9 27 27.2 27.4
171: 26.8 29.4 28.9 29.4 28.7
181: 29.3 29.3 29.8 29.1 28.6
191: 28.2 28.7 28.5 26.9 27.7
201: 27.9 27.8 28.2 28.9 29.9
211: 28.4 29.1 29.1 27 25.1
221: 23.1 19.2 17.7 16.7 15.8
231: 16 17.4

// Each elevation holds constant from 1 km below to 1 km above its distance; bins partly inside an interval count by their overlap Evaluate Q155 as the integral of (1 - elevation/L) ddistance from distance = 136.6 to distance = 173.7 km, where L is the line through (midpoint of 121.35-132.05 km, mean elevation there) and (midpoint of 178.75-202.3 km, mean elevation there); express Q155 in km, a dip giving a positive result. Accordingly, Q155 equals 8.38 km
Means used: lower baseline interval 23.4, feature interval 20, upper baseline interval 28.5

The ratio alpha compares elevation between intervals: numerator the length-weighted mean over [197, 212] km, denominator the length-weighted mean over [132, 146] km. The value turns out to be 1.83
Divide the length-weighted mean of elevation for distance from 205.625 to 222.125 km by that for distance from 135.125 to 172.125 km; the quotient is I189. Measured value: 1.41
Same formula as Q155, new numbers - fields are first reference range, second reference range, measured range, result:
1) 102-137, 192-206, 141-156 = 6.0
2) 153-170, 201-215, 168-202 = -2.9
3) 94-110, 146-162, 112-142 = 3.1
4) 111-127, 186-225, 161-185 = -2.5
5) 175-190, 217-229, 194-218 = -4.2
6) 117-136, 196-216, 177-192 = -1.3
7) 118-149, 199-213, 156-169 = -1.3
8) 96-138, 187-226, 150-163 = 2.4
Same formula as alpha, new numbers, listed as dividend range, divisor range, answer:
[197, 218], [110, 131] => 1.26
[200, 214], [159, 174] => 1.07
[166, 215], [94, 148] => 1.32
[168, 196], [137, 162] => 1.72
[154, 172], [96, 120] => 1.00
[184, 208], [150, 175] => 1.19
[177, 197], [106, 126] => 1.25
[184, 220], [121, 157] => 1.56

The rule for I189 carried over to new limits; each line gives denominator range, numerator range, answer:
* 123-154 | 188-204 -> 1.59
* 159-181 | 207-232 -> 0.85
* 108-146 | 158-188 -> 1.39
